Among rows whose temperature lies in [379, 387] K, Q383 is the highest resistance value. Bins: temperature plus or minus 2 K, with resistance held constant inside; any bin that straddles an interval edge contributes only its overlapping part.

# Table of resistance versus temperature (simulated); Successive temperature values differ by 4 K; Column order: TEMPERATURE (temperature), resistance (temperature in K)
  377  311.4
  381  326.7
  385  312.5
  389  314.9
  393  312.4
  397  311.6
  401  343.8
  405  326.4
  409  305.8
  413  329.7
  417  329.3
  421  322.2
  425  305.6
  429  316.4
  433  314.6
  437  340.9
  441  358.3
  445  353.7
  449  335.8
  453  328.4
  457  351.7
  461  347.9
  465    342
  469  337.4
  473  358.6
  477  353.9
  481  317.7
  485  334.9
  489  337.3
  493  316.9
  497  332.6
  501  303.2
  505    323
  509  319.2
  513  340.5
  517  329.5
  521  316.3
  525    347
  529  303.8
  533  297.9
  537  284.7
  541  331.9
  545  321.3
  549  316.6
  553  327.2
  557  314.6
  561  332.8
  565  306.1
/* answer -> 326.7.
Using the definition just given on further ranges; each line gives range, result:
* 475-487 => 353.9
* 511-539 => 347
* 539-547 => 331.9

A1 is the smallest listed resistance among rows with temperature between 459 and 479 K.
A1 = 337.4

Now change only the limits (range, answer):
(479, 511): 303.2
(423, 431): 305.6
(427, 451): 314.6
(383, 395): 312.4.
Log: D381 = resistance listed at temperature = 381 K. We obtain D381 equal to 326.7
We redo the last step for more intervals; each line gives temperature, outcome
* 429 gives 316.4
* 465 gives 342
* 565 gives 306.1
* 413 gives 329.7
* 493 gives 316.9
